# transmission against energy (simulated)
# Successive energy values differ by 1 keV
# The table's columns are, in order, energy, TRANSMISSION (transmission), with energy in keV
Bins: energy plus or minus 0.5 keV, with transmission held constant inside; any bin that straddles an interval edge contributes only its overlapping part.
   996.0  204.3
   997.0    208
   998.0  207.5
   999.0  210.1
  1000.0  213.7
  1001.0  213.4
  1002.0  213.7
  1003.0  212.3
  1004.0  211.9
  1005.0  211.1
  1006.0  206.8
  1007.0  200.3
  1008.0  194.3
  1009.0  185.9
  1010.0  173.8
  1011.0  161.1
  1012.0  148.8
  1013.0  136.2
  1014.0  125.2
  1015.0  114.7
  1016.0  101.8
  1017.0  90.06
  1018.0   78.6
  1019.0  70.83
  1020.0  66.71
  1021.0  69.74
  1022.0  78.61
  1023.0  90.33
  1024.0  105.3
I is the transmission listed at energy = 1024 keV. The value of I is 105.3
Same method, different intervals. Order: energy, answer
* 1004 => 211.9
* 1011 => 161.1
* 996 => 204.3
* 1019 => 70.83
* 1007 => 200.3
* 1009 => 185.9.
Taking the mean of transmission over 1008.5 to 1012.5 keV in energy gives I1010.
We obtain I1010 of 167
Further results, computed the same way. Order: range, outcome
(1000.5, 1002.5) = 214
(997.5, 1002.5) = 212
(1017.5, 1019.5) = 74.7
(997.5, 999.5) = 209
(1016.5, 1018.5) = 84.3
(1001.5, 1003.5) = 213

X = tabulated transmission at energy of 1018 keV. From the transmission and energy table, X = 78.6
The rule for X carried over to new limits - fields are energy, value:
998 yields 207.5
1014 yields 125.2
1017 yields 90.06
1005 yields 211.1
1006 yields 206.8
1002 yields 213.7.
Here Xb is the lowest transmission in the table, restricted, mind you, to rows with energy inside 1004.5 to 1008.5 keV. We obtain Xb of 194.3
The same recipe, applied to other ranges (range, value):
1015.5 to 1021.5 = 66.71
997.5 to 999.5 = 207.5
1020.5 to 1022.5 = 69.74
